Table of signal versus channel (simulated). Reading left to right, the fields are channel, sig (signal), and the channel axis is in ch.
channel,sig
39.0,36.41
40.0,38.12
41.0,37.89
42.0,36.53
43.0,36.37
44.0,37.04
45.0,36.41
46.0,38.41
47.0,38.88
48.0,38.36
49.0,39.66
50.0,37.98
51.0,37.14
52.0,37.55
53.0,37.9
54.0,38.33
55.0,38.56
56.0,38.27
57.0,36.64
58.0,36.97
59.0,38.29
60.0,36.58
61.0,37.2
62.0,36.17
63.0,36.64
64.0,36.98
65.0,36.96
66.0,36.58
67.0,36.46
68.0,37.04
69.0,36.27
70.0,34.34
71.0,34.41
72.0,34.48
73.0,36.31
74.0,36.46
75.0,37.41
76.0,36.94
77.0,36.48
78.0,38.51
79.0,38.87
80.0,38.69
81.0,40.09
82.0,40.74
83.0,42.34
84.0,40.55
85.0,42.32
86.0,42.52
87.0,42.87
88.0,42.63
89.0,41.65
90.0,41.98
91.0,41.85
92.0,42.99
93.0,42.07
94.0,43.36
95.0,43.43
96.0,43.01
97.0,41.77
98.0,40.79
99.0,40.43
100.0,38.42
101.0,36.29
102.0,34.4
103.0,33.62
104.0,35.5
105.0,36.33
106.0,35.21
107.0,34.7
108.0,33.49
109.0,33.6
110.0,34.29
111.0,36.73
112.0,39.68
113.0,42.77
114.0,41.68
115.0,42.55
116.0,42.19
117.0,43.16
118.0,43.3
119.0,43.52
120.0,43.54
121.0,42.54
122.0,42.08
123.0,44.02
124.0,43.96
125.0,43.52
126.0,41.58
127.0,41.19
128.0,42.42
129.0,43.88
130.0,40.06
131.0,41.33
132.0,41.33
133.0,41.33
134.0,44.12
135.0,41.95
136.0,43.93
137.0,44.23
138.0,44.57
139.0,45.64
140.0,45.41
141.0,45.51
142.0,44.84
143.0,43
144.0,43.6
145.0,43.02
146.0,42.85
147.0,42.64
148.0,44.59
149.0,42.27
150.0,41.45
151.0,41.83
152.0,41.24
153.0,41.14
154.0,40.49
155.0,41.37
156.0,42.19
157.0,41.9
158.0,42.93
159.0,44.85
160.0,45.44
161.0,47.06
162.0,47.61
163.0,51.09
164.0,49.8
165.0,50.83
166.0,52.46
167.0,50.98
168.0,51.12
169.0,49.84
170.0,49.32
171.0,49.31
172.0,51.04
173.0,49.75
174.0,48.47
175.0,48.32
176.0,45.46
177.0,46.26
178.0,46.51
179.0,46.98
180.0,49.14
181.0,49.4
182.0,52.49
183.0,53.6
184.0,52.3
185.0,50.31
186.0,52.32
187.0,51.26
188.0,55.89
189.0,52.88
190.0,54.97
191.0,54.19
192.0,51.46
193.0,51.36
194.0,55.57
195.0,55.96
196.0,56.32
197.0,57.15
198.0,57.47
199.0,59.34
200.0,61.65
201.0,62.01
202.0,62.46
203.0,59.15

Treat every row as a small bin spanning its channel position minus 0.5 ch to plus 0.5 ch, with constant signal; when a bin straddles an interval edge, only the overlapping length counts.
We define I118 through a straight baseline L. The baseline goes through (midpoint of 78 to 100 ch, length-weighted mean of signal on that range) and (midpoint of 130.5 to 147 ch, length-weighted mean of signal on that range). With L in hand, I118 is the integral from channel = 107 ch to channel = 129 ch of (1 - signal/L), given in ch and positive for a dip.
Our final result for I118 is 0.9 ch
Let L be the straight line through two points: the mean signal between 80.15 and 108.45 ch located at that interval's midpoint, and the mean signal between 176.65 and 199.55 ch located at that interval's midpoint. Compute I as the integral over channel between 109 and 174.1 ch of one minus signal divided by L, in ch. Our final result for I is 3.3 ch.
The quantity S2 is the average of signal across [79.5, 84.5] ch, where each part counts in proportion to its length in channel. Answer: 40.5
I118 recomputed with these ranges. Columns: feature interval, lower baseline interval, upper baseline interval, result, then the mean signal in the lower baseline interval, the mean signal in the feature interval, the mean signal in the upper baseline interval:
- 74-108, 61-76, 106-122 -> -1.4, 36.2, 39.5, 39.8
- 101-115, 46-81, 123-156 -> 1.4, 37.2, 36.5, 42.8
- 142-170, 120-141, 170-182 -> 0.6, 43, 45.2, 48.5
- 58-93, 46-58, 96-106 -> -0.6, 38.1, 38.6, 37.7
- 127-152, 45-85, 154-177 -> 1.1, 37.6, 43.1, 47.6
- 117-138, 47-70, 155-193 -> 0.8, 37.4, 42.7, 49.4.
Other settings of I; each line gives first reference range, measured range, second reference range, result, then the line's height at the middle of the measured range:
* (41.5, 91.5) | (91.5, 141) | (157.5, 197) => 3.2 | 43.7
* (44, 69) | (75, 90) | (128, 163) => -0.4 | 39.2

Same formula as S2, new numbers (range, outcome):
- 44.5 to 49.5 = 38.3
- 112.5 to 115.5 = 42.3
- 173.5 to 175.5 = 48.4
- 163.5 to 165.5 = 50.3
